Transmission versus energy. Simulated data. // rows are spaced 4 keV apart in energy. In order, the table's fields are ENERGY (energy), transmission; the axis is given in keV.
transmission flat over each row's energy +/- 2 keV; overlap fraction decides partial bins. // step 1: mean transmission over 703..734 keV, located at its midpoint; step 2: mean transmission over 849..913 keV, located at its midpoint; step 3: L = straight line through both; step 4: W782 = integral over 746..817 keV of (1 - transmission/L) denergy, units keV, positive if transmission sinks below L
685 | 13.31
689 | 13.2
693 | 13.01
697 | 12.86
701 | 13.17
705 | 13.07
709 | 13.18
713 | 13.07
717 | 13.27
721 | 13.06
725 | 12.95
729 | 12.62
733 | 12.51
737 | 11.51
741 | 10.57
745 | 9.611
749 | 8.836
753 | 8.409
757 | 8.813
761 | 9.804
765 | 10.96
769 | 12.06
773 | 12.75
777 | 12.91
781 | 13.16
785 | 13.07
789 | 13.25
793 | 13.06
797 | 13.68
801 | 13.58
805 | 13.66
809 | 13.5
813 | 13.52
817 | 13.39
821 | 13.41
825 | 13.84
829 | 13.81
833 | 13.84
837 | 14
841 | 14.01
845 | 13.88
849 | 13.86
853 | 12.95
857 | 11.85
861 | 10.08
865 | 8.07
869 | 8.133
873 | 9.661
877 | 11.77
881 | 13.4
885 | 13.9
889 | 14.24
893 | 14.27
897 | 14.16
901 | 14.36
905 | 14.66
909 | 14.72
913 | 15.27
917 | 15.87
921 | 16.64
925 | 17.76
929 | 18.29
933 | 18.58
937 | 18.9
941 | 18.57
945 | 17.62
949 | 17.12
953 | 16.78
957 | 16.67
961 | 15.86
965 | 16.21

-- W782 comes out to 4.1 keV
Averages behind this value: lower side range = 13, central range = 12.1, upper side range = 12.5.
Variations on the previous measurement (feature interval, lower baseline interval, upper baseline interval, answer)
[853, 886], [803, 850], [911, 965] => 9.2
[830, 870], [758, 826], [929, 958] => 6.7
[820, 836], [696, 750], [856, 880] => -4.8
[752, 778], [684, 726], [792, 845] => 5.0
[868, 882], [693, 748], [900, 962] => 4.4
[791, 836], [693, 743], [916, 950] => 4.1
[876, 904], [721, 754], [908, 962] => 3.4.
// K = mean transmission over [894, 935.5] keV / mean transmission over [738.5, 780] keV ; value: 1.5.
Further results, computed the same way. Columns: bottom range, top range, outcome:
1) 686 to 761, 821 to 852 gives 1.17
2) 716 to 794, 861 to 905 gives 1.05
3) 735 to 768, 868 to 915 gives 1.35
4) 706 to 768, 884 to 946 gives 1.42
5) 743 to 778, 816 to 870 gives 1.21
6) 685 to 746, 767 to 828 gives 1.05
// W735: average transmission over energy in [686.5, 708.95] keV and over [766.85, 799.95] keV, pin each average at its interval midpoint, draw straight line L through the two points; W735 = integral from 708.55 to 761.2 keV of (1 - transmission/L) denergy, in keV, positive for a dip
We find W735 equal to 7.06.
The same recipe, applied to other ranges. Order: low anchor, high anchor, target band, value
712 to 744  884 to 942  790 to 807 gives 0.3 keV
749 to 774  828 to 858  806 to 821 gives -1.3 keV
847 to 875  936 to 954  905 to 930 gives -1.2 keV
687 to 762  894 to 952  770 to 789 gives 0.2 keV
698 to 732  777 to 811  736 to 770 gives 8.3 keV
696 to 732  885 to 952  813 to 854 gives 3.3 keV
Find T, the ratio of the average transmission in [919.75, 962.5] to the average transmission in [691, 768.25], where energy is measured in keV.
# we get 1.51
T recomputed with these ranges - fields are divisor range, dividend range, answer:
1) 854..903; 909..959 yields 1.43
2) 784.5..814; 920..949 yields 1.34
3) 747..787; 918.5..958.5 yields 1.60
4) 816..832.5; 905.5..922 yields 1.13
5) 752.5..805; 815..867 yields 1.06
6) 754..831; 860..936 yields 1.10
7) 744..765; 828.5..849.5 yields 1.50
